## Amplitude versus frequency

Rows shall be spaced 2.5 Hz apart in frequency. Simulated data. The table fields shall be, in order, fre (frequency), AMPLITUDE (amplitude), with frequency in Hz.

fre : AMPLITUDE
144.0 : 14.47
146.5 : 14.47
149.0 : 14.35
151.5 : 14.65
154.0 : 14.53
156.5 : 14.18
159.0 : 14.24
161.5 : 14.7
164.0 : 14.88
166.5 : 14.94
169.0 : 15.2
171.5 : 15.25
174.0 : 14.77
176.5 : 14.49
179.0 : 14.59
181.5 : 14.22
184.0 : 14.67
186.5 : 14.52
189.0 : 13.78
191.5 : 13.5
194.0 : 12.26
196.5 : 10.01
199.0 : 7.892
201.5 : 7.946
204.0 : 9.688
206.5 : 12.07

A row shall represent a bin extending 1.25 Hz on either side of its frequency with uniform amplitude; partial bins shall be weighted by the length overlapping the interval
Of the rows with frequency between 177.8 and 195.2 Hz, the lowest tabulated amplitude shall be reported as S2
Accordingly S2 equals 12.26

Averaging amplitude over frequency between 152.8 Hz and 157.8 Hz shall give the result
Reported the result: 14.4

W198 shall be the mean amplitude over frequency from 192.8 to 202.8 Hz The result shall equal 9.51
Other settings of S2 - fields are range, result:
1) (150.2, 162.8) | 14.18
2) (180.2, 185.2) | 14.22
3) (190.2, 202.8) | 7.892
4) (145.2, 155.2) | 14.35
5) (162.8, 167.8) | 14.88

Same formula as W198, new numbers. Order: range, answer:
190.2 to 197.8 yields 11.9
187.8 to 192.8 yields 13.6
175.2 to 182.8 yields 14.4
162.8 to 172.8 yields 15.1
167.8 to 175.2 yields 15.1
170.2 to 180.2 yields 14.8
